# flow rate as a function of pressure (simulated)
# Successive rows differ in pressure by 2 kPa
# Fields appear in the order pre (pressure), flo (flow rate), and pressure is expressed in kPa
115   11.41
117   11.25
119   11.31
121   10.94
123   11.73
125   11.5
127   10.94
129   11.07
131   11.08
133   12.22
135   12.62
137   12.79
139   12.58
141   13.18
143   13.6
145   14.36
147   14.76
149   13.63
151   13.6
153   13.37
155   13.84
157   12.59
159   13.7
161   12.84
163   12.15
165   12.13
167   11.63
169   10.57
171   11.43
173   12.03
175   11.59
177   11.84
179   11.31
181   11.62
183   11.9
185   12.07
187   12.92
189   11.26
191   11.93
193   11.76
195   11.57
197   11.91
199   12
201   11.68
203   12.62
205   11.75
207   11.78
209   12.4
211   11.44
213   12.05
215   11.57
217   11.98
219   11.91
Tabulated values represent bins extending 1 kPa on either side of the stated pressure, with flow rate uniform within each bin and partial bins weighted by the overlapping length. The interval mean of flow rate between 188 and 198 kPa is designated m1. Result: 11.7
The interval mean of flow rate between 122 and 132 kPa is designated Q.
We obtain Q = 11.3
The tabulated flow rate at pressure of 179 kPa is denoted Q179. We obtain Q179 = 11.31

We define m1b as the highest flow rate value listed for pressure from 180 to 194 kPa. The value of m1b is 12.92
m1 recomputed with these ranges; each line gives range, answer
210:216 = 11.7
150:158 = 13.3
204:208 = 11.8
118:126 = 11.4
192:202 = 11.8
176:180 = 11.6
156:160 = 13.1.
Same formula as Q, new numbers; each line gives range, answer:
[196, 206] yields 12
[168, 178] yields 11.5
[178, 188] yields 12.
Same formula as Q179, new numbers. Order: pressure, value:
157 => 12.59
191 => 11.93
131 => 11.08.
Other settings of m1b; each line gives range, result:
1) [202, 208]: 12.62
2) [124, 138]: 12.79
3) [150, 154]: 13.6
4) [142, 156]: 14.76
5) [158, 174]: 13.7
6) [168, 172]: 11.43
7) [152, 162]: 13.84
